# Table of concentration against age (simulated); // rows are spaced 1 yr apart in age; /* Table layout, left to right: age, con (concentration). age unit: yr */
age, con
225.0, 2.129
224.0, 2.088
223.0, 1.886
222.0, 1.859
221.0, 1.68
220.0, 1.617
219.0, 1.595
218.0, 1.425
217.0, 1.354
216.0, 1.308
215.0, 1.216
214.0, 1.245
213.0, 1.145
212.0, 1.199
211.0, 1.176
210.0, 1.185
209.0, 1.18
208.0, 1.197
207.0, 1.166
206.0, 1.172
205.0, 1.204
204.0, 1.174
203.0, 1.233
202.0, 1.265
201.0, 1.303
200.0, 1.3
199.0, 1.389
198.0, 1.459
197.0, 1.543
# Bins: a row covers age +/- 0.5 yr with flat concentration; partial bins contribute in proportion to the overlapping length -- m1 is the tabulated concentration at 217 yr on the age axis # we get 1.354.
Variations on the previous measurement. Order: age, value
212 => 1.199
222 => 1.859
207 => 1.166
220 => 1.617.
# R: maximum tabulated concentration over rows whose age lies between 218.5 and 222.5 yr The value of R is 1.859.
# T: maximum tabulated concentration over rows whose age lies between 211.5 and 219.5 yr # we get 1.595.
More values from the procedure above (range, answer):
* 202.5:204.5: 1.233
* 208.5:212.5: 1.199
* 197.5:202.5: 1.459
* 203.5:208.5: 1.204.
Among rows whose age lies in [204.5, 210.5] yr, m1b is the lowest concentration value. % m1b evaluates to 1.166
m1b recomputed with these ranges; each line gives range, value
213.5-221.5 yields 1.216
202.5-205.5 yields 1.174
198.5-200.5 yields 1.3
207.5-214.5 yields 1.145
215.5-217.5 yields 1.308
